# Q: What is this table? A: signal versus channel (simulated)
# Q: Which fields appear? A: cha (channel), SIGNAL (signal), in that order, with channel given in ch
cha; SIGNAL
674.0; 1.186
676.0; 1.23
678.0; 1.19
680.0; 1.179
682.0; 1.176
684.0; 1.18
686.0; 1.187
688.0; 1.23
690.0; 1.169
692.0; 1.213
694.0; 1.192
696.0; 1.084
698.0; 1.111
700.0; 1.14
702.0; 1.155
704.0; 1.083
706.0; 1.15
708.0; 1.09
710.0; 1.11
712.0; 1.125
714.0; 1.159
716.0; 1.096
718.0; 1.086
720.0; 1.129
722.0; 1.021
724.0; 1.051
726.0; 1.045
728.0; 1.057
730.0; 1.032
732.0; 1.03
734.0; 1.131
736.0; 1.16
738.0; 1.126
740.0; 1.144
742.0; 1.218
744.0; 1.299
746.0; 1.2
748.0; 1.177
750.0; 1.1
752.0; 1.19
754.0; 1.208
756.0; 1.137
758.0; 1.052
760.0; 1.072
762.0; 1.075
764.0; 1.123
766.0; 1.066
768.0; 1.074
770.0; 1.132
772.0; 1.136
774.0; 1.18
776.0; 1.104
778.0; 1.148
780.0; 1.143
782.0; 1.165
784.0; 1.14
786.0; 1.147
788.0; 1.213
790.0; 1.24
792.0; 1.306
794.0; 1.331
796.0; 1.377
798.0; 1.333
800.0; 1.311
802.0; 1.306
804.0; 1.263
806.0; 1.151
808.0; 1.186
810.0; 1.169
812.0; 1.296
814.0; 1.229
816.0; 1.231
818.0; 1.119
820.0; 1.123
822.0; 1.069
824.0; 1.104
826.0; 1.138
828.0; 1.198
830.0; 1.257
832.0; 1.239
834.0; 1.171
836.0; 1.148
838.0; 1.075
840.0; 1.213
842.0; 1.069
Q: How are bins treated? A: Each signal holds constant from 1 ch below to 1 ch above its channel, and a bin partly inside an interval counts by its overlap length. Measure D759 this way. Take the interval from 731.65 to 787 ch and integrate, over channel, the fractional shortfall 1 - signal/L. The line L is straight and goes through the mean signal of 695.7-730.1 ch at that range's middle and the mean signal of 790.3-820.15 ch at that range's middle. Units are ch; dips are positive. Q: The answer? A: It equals 1.6 ch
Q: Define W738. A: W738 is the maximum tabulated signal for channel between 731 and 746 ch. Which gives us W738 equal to 1.299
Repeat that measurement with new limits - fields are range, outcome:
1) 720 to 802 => 1.377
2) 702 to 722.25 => 1.159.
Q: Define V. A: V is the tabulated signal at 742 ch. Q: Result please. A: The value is 1.218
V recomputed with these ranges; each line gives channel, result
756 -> 1.137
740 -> 1.144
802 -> 1.306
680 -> 1.179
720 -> 1.129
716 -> 1.096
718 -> 1.086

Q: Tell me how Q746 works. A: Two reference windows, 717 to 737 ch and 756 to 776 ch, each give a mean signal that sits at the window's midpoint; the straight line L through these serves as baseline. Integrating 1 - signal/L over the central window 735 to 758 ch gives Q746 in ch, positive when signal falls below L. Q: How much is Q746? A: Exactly -1.8 ch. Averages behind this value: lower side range 1.07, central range 1.17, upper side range 1.1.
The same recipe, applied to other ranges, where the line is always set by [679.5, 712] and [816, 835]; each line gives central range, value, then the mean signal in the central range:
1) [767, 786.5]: 0.4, 1.14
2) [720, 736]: 1.3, 1.06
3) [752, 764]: 0.4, 1.12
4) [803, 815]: -0.6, 1.22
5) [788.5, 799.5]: -1.5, 1.31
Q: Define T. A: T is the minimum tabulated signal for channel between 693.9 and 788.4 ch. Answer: 1.021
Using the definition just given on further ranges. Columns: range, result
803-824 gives 1.069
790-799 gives 1.24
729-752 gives 1.03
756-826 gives 1.052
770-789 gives 1.104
